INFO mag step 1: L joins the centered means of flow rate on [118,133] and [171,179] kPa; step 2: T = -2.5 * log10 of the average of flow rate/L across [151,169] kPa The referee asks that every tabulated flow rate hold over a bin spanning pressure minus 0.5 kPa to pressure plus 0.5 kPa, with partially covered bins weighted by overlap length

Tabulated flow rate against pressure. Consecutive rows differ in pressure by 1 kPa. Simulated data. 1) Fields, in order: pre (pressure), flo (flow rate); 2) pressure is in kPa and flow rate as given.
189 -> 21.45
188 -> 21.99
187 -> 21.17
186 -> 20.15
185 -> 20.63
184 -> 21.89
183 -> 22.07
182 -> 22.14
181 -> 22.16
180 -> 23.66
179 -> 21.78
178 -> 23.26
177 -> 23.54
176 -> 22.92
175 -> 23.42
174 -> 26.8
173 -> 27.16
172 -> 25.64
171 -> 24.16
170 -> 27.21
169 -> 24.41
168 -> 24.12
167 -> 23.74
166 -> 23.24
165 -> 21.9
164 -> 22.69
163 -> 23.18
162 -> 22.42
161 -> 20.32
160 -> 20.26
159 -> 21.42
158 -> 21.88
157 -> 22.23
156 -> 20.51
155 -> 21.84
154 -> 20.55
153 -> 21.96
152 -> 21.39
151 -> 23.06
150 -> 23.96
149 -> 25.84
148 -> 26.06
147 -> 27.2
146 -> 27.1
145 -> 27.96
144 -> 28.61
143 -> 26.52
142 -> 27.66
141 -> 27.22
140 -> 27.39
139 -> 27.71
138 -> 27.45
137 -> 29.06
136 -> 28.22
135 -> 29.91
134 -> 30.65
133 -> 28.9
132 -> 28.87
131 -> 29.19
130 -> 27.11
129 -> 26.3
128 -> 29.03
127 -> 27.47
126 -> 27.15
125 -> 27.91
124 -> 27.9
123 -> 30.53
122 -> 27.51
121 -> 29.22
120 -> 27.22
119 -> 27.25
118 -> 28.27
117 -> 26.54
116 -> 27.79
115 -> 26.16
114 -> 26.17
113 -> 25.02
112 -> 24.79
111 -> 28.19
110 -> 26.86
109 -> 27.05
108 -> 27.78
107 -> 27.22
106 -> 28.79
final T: 0.16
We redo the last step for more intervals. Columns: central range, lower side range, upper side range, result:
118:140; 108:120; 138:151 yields -0.06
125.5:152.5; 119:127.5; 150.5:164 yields -0.09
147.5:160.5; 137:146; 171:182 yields 0.18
